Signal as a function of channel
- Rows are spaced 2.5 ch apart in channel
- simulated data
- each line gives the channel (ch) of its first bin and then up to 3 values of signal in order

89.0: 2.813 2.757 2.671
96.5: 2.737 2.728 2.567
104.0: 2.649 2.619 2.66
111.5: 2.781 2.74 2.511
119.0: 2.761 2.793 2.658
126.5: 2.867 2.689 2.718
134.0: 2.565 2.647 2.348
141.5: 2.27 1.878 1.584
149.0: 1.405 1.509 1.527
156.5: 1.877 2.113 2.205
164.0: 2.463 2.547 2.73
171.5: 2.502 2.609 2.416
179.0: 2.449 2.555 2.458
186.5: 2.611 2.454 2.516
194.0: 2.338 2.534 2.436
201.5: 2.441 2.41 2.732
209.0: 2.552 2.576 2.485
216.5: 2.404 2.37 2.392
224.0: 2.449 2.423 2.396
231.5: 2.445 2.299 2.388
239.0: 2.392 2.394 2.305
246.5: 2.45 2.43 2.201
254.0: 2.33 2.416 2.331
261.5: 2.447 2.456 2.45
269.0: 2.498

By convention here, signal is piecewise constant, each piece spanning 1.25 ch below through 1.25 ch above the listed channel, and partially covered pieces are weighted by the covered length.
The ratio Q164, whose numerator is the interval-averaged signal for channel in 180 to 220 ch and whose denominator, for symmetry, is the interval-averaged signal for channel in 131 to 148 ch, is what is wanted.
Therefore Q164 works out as 1.11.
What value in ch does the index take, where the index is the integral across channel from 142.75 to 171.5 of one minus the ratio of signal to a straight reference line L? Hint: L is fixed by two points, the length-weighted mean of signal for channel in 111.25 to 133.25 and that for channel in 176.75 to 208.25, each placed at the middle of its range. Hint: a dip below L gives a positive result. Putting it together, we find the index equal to 6.6 ch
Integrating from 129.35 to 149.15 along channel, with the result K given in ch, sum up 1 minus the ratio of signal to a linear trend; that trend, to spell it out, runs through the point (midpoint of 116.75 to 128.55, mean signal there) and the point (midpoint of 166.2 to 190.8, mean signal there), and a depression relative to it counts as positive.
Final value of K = 3.3 ch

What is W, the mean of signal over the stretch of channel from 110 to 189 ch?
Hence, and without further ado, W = 2.38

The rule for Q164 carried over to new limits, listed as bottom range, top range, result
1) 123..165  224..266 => 1.09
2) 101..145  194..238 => 0.94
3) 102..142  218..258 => 0.90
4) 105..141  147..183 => 0.83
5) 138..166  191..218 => 1.29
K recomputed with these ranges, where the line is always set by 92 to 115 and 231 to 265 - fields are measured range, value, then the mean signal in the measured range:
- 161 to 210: 0.13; 2.5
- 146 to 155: 3.78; 1.5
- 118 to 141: -0.24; 2.66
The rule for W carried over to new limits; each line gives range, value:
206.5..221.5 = 2.49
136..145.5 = 2.24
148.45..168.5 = 2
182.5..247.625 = 2.45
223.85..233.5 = 2.42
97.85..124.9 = 2.68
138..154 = 1.8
